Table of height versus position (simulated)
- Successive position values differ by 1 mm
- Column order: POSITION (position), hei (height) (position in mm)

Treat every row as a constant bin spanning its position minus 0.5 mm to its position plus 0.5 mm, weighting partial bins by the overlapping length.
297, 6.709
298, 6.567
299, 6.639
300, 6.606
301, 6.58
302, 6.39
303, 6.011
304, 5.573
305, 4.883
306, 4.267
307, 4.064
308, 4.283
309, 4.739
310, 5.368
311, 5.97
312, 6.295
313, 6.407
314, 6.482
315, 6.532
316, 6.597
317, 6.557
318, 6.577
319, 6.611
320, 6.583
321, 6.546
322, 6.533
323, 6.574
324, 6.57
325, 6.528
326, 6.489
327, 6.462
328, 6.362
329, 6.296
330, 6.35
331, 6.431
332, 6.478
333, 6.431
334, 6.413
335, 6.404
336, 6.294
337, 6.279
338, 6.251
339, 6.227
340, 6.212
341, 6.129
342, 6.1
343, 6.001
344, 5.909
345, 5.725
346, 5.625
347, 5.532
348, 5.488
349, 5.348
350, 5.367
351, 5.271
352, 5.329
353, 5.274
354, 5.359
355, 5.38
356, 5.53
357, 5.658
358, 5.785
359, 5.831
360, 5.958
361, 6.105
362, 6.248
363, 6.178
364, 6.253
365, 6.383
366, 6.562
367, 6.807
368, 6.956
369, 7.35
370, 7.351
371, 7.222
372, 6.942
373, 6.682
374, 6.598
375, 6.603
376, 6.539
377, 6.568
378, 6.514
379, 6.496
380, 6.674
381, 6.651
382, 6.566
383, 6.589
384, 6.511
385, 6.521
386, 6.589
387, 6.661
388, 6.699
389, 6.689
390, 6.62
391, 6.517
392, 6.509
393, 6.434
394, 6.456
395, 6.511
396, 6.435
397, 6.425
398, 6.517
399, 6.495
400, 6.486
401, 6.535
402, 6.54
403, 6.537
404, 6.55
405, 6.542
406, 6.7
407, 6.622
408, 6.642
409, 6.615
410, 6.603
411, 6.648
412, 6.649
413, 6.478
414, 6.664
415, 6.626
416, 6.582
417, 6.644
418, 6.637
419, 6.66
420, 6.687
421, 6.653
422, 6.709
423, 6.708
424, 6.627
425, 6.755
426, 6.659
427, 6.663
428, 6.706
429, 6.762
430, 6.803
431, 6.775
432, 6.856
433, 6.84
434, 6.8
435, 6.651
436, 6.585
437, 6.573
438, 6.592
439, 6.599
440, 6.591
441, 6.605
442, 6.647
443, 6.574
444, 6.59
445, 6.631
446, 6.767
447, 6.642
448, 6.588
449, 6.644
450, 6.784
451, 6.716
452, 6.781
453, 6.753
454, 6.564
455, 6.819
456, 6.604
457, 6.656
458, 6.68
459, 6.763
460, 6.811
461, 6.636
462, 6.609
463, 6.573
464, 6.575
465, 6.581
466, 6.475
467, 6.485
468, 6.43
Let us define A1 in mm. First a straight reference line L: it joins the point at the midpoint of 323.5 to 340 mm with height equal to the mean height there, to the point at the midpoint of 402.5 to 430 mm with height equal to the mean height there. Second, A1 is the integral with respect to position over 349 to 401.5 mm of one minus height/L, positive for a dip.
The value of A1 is 1.3 mm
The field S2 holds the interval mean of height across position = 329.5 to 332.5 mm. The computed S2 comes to 6.42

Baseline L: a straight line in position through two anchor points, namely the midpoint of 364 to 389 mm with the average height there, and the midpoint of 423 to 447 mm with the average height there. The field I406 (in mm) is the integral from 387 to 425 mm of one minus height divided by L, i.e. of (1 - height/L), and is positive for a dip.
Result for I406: 0.6 mm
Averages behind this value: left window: 6.7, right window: 6.68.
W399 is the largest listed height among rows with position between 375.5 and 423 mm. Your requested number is 6.709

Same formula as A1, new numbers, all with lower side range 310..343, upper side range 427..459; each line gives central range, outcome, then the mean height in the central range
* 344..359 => 2.2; 5.5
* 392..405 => 0.1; 6.5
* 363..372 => -0.5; 6.83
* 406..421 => 0.0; 6.63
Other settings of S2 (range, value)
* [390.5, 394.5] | 6.48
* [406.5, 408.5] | 6.63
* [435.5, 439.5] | 6.59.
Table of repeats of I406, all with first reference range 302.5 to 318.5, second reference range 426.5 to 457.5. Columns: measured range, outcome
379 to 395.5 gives -0.83 mm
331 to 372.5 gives -0.81 mm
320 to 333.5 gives -1.59 mm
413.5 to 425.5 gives -0.28 mm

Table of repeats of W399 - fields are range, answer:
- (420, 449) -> 6.856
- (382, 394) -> 6.699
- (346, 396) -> 7.351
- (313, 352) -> 6.611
